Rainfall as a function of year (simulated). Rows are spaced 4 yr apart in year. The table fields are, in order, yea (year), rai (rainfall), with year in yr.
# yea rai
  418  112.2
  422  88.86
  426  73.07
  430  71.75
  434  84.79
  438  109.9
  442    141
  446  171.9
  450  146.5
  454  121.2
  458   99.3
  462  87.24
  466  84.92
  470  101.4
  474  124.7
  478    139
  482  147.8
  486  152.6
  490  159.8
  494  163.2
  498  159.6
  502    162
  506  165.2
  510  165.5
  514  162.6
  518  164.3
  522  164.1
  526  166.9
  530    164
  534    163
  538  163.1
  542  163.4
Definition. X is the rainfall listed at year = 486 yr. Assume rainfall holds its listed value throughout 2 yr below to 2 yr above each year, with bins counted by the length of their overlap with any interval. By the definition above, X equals 152.6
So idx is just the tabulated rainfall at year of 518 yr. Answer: 164.3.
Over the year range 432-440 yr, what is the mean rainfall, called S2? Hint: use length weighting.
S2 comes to 97.3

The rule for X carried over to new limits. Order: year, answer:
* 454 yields 121.2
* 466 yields 84.92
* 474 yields 124.7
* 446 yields 171.9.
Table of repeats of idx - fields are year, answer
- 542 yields 163.4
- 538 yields 163.1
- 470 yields 101.4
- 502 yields 162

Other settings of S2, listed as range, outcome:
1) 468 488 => 133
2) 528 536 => 164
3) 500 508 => 164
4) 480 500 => 157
